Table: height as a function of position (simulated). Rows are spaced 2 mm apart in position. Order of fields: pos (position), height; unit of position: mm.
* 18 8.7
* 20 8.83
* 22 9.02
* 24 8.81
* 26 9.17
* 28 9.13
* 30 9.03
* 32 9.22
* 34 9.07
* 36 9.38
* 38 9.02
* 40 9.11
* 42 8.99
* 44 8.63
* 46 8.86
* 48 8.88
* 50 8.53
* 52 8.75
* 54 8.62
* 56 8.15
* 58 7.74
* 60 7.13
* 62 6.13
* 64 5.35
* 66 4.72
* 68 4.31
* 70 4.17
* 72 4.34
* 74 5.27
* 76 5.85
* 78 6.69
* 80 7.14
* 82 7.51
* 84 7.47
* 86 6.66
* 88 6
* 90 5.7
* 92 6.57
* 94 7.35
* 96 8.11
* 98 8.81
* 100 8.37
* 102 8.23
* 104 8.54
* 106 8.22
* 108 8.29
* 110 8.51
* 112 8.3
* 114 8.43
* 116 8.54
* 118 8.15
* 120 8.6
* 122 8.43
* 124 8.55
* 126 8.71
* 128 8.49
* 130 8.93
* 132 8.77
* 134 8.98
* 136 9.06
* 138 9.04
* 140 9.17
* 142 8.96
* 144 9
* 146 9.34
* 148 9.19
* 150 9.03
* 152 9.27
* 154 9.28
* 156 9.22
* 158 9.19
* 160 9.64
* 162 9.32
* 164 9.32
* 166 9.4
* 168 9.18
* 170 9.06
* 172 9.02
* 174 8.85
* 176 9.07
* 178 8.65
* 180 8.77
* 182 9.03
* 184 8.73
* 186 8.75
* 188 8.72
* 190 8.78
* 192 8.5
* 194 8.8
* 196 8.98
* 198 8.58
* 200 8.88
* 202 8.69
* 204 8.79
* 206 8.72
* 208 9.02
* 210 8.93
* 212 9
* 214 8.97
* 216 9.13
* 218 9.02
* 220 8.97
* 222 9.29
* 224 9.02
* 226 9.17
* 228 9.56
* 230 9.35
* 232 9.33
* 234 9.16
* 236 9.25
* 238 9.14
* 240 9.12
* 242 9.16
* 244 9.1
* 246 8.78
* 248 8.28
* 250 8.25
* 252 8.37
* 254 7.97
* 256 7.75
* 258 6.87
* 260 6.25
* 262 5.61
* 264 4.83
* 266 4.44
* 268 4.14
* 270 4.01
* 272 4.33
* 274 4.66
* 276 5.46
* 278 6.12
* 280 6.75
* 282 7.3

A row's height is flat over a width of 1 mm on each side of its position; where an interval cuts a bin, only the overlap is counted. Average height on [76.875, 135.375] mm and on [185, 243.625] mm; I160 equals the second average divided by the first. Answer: 1.1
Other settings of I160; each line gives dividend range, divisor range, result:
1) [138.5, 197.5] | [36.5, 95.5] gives 1.28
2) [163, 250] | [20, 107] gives 1.18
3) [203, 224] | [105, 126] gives 1.07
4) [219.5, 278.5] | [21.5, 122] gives 0.98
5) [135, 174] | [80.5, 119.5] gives 1.18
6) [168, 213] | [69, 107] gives 1.28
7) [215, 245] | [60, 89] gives 1.56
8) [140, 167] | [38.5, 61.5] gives 1.09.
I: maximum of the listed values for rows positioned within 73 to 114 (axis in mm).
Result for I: 8.81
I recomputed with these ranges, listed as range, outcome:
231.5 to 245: 9.33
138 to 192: 9.64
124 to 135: 8.98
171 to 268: 9.56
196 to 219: 9.13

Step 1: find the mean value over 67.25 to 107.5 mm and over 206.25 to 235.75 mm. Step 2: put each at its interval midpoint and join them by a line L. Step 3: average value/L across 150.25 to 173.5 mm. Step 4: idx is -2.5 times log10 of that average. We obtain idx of -0.14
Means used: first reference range 6.8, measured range 9.25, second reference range 9.13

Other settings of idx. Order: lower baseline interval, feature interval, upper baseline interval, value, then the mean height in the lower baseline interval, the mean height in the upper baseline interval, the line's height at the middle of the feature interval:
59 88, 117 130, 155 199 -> -0.15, 5.91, 8.98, 7.39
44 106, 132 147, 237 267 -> -0.24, 7.04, 7.59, 7.24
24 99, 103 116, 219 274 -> -0.12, 7.47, 7.7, 7.53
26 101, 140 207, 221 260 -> -0.10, 7.45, 8.72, 8.24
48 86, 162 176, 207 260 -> -0.15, 6.61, 8.8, 7.95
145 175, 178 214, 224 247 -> 0.05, 9.22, 9.19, 9.2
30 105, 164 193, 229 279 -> -0.22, 7.41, 7.19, 7.28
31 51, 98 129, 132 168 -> 0.08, 8.97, 9.19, 9.11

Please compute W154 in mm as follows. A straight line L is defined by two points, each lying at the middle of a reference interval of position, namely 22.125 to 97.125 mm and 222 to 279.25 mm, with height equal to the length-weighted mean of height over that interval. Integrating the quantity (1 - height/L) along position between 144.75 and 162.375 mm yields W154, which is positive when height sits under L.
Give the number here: -4.3 mm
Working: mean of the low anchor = 7.47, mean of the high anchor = 7.44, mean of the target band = 9.27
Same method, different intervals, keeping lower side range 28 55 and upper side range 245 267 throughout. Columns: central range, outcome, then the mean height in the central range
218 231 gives -3.4 mm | 9.21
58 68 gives 3.3 mm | 5.87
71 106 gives 6.1 mm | 7.01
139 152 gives -1.8 mm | 9.13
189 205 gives -2.5 mm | 8.75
